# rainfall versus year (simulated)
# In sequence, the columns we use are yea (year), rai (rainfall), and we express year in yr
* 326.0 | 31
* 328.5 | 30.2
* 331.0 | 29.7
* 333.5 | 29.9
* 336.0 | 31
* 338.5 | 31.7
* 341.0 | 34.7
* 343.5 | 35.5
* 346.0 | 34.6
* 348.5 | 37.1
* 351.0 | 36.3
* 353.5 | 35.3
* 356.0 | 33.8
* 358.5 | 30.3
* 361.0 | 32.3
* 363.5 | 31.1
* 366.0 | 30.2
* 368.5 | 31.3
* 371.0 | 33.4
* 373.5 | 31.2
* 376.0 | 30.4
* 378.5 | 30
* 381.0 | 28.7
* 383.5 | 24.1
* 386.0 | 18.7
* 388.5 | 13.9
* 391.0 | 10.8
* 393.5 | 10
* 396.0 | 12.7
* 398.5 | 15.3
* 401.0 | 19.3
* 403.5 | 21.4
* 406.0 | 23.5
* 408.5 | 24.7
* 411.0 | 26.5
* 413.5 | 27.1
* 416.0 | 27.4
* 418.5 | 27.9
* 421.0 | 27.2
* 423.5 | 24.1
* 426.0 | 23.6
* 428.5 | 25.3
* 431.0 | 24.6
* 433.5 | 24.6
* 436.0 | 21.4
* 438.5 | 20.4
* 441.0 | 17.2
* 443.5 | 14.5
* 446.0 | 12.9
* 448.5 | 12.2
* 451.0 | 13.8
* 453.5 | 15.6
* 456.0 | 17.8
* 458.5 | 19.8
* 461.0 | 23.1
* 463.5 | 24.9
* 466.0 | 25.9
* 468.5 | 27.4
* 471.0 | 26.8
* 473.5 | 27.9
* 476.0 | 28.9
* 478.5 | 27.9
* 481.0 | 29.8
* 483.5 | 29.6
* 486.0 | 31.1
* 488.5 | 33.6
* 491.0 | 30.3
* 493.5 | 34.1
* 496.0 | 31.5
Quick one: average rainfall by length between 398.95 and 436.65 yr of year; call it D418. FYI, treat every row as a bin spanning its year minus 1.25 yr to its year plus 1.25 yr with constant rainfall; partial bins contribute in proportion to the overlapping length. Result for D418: 24.4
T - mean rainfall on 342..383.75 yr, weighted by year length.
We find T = 32.3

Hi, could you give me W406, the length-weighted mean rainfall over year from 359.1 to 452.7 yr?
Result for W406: 22.8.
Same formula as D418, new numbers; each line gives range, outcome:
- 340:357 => 35.4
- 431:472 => 20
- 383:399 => 14.6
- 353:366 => 32.2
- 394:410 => 19.1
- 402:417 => 25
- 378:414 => 20.1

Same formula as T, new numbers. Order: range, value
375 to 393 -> 21.7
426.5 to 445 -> 21.1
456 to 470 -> 23.7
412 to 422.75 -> 27.2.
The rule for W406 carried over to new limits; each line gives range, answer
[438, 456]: 15.2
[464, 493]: 29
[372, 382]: 30.2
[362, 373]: 31.5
